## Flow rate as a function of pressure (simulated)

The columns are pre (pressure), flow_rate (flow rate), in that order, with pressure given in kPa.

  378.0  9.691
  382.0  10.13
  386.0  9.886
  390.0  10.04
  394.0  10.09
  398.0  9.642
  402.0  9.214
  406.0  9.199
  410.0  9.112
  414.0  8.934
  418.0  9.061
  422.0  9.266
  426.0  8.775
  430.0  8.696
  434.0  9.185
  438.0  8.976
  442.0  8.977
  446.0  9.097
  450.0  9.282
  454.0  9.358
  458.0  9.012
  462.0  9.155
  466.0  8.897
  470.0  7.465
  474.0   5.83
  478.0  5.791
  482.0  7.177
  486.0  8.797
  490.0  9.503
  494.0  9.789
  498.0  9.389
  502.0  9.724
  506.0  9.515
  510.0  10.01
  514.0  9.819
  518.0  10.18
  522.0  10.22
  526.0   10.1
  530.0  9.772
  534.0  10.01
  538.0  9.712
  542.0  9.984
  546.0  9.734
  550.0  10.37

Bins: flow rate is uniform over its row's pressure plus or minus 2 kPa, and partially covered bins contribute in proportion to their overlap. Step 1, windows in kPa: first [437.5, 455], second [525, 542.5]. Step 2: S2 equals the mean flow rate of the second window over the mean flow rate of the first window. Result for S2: 1.08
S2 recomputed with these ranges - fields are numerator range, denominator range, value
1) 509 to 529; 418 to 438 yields 1.12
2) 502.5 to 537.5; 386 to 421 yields 1.05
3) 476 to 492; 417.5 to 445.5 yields 0.87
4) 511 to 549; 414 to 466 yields 1.10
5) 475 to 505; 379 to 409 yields 0.88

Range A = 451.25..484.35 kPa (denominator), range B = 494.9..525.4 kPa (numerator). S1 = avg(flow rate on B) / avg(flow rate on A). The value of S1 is 1.25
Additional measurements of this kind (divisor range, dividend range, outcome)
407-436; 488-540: 1.09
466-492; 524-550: 1.32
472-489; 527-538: 1.40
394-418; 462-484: 0.78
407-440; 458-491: 0.87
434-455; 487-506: 1.05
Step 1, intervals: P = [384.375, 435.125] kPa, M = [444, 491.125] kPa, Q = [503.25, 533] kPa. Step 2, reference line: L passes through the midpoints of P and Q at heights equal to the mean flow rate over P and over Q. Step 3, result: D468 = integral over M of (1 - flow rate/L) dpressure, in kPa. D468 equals 6.8 kPa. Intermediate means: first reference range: 9.31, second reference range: 9.94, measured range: 8.26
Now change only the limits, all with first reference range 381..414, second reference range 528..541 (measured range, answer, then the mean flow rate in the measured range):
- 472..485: 4.38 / 6.46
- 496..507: 0.27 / 9.55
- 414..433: 1.36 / 8.96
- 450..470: 1.55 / 8.96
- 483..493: 0.76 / 9.02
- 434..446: 0.80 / 9.03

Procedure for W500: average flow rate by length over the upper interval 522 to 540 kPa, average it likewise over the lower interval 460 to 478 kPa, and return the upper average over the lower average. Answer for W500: 1.31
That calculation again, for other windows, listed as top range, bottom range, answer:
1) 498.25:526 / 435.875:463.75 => 1.08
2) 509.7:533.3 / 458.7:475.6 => 1.26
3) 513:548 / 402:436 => 1.10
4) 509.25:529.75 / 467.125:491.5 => 1.35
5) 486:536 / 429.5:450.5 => 1.08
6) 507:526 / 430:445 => 1.11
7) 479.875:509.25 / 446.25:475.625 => 1.08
